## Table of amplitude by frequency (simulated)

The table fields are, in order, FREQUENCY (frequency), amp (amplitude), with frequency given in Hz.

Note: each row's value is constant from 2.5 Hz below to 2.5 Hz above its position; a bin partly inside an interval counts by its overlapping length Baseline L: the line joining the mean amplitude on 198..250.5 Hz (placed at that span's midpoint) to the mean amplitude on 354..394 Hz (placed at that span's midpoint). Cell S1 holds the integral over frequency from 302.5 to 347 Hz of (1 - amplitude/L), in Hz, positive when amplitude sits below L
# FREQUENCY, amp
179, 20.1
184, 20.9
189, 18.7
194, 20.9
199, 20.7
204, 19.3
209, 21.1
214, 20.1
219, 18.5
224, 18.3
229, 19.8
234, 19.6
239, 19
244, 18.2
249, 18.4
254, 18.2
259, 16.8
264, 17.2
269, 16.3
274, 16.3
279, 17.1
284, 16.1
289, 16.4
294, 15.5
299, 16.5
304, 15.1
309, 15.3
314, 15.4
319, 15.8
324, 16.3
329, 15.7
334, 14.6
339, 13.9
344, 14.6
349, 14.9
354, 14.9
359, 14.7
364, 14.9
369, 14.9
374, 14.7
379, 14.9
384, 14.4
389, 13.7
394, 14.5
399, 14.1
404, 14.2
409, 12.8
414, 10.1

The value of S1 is 2.7 Hz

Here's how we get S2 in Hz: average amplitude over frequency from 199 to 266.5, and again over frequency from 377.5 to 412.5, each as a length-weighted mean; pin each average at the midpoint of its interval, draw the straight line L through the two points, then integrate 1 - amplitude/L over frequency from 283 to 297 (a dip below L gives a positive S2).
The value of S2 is 0.93 Hz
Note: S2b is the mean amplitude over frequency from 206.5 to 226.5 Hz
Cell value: 19.5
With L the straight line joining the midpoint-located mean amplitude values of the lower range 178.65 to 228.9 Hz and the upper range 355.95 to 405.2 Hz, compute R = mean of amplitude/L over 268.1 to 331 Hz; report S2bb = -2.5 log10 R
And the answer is 0.06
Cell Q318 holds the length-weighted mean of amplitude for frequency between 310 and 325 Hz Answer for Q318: 15.7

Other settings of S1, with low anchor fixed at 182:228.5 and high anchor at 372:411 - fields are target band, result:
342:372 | 0.78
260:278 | 1.24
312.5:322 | 0.44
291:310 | 1.44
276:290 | 0.74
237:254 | 0.12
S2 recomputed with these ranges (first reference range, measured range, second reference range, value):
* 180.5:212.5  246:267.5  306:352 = 0.4 Hz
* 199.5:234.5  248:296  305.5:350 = 1.7 Hz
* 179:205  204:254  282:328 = -1.2 Hz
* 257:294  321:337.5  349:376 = 0.0 Hz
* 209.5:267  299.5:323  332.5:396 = 1.1 Hz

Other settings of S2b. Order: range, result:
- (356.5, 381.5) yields 14.8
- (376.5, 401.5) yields 14.3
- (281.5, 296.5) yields 16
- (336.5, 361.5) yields 14.6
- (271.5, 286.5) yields 16.5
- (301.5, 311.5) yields 15.2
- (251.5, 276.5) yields 17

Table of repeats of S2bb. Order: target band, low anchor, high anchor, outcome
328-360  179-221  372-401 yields 0.07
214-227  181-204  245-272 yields 0.01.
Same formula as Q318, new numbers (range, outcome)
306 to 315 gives 15.3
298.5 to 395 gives 15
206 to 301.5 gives 17.9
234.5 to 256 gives 18.6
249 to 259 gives 17.9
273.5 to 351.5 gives 15.6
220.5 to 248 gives 18.9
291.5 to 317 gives 15.6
